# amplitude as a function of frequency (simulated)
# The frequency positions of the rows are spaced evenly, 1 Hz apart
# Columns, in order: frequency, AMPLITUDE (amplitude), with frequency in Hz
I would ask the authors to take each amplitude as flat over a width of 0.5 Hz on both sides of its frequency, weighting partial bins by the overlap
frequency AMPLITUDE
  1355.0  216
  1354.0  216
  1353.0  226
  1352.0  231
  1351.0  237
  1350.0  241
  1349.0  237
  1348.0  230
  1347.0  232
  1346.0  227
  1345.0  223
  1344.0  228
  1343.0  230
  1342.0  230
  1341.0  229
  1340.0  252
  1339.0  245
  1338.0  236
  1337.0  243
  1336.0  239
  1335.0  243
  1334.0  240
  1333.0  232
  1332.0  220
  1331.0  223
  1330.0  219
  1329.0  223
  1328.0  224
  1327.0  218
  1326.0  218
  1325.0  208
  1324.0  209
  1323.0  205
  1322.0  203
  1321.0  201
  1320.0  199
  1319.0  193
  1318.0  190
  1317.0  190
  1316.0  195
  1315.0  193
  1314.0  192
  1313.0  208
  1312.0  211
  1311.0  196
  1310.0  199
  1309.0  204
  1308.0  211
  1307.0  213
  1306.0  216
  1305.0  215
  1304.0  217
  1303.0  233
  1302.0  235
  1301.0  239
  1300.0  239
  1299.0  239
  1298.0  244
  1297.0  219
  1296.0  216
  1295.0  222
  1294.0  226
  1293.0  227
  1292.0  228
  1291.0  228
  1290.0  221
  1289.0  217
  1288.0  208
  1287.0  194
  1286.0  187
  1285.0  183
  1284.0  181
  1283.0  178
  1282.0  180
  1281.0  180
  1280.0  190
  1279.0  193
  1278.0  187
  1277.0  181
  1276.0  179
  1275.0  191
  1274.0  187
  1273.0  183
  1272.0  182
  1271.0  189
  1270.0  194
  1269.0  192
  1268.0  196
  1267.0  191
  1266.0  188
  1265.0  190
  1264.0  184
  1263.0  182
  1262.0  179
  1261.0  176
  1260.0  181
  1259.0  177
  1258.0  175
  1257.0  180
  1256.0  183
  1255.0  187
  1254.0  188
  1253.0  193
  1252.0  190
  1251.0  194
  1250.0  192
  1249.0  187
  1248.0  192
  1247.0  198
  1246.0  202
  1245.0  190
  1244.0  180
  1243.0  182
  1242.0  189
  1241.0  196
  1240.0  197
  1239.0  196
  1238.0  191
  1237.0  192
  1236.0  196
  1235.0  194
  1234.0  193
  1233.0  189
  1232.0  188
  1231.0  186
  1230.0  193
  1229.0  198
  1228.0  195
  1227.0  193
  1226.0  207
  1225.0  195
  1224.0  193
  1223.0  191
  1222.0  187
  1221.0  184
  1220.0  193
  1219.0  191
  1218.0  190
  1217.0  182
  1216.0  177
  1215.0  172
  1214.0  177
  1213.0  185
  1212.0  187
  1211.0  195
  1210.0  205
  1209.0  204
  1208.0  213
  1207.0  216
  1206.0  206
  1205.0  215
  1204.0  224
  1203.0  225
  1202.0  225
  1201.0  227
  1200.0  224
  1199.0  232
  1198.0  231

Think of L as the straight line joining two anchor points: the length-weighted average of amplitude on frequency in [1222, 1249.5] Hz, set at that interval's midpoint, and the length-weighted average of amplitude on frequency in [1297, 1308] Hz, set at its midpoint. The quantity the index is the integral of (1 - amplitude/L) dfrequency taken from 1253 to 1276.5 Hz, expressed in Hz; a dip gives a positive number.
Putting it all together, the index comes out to 2.6 Hz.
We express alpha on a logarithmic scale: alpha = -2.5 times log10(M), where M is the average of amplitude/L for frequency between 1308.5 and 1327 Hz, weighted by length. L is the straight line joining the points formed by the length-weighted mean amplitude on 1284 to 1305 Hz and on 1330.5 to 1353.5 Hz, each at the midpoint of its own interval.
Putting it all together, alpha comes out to 0.13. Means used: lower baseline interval 220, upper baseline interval 234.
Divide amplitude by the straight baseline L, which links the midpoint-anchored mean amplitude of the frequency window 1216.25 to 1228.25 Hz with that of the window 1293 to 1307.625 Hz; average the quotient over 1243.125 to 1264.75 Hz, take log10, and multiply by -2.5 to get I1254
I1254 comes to 0.11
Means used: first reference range 191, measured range 186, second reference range 227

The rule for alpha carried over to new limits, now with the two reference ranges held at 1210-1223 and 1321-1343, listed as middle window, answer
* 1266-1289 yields 0.104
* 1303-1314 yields 0.044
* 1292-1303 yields -0.080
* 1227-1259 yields 0.027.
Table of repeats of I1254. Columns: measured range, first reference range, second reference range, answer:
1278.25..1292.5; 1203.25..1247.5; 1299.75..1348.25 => 0.06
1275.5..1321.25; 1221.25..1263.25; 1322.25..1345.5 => 0.03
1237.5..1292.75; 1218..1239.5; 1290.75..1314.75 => 0.08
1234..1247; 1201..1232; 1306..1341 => 0.05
